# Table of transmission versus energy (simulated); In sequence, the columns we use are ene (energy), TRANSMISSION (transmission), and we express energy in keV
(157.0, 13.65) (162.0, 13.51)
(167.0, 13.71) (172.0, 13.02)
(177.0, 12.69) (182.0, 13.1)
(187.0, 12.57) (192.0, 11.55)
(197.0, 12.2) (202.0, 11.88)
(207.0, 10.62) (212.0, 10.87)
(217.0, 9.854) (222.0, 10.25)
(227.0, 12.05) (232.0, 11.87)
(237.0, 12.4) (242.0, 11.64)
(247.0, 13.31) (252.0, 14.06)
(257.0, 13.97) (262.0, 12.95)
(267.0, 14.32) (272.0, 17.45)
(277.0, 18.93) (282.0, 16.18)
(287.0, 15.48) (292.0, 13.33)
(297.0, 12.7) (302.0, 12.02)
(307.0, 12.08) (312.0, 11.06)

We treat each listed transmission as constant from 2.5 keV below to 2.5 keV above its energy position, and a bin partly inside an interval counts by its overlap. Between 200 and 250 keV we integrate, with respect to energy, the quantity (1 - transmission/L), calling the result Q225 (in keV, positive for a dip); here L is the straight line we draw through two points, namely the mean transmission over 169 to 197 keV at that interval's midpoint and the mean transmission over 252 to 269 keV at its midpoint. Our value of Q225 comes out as 6.6 keV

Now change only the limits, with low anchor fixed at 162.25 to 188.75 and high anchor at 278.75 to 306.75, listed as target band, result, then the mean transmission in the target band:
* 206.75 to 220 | 2.91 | 10.4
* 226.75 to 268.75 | 1.93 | 13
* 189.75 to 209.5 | 2.51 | 11.6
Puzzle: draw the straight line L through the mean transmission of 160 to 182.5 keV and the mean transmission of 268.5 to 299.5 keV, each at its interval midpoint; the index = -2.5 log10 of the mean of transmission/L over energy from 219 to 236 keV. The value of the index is 0.25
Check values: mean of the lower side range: 13.2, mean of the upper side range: 15.6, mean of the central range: 11.4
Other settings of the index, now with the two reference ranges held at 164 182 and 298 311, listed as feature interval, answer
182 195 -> 0.06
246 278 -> -0.20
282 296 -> -0.20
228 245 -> 0.05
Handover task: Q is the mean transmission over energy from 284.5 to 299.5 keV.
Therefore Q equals 13.8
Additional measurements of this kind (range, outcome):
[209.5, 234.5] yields 11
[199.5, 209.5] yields 11.2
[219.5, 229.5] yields 11.2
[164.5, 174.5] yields 13.4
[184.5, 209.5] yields 11.8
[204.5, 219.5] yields 10.4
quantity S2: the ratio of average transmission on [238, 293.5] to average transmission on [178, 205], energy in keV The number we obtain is 1.20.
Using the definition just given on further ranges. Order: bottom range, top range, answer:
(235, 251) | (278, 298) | 1.18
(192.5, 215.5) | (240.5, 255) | 1.16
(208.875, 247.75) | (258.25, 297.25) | 1.34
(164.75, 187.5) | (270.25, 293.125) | 1.26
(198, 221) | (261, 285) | 1.49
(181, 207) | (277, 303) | 1.21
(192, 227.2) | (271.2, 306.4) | 1.34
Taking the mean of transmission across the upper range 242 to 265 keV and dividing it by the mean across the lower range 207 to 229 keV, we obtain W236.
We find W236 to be 1.2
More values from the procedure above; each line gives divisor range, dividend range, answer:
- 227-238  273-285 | 1.45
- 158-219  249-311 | 1.18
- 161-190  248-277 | 1.14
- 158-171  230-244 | 0.88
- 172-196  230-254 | 1.01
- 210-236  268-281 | 1.58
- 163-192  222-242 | 0.91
